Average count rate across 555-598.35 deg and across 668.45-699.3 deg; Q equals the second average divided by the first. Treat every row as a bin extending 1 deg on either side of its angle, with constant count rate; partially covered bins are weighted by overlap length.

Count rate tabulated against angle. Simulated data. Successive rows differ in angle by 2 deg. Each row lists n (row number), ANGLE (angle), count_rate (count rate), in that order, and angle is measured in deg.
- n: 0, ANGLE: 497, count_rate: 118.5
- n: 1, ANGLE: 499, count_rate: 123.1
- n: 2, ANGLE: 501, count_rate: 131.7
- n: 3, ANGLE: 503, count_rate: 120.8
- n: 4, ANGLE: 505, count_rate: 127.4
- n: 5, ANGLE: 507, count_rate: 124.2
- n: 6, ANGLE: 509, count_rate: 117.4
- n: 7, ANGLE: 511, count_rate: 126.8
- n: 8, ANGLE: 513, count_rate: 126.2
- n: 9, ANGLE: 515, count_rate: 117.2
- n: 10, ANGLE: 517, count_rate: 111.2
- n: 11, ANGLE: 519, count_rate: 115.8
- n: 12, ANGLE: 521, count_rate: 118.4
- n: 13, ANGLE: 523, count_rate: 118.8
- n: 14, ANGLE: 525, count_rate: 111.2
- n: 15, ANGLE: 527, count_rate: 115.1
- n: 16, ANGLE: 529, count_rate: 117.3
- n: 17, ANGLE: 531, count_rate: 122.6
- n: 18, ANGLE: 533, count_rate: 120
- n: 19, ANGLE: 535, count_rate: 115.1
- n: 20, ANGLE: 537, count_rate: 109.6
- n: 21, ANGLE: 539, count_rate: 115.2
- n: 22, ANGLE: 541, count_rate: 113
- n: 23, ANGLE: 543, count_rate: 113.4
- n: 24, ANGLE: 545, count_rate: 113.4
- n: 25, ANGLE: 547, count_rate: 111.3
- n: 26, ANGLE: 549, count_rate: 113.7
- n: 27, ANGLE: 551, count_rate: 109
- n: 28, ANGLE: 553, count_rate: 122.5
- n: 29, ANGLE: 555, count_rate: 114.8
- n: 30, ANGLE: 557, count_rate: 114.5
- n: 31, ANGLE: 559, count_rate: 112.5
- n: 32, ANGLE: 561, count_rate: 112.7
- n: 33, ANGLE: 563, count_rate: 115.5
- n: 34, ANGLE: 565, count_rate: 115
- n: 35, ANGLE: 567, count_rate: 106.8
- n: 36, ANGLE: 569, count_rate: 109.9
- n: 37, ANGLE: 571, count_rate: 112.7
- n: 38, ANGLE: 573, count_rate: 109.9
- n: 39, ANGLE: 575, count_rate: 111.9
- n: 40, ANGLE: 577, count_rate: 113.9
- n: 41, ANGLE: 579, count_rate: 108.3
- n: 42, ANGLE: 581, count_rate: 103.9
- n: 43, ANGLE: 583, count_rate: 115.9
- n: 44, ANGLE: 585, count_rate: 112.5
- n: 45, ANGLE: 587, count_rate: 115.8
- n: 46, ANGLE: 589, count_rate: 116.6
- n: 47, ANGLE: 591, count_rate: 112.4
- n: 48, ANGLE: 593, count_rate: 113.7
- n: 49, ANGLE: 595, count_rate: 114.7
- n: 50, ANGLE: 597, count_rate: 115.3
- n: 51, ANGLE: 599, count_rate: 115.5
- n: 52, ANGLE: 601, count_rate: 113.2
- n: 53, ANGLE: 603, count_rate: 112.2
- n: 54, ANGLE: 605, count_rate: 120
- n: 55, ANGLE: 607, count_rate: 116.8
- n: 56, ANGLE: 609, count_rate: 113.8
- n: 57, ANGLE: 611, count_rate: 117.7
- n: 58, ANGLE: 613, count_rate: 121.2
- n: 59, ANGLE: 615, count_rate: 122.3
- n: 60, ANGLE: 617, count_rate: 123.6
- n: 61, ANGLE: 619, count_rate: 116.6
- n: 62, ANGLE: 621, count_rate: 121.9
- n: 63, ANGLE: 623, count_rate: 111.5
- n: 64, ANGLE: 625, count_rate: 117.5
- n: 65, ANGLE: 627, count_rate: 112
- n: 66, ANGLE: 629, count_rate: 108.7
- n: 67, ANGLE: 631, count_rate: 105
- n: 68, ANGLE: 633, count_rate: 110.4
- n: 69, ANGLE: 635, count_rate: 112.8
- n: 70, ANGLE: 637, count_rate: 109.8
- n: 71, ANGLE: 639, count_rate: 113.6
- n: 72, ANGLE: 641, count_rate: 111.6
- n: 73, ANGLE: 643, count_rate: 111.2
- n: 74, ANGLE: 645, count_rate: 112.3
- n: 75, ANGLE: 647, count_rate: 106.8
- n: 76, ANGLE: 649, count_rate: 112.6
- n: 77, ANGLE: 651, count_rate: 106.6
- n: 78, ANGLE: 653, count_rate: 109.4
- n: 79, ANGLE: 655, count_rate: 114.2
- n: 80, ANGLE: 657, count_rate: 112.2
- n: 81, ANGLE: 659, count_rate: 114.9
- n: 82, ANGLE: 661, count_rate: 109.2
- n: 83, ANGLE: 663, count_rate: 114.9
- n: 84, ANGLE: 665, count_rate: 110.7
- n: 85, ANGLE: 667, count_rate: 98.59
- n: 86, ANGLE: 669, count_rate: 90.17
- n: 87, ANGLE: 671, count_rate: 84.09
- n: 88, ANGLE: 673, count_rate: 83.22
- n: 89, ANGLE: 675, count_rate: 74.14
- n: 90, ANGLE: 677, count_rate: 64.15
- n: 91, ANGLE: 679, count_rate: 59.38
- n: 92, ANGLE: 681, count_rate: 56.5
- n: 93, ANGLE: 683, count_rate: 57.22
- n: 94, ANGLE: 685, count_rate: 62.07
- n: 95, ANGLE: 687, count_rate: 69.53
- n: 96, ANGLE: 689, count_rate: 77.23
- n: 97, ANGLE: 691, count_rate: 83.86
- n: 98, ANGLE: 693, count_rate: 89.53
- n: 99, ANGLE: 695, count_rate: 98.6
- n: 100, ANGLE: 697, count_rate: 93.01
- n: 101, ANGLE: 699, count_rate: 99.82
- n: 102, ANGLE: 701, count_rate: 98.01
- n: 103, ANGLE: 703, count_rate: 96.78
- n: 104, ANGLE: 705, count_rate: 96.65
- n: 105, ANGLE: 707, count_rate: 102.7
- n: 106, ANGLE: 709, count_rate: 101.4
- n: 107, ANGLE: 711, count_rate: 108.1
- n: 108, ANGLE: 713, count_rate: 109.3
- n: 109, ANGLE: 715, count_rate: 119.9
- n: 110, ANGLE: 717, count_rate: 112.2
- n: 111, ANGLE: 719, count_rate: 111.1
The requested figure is 0.68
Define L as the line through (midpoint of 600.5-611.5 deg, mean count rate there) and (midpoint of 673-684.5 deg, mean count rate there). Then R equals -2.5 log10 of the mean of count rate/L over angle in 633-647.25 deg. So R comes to -0.21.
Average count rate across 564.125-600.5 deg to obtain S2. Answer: 112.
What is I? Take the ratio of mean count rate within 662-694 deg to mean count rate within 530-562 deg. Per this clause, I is 0.7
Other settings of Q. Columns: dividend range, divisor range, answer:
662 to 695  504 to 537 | 0.68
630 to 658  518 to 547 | 0.96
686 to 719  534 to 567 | 0.86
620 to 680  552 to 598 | 0.92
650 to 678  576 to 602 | 0.87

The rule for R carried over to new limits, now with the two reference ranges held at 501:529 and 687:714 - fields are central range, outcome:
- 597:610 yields -0.07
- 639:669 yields -0.08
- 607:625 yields -0.12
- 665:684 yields 0.29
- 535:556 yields 0.02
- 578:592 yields -0.02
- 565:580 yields 0.01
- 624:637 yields -0.06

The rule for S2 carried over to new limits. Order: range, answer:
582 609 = 115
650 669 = 109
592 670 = 113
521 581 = 114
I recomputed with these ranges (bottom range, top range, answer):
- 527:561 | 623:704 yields 0.84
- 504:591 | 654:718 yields 0.80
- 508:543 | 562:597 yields 0.96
